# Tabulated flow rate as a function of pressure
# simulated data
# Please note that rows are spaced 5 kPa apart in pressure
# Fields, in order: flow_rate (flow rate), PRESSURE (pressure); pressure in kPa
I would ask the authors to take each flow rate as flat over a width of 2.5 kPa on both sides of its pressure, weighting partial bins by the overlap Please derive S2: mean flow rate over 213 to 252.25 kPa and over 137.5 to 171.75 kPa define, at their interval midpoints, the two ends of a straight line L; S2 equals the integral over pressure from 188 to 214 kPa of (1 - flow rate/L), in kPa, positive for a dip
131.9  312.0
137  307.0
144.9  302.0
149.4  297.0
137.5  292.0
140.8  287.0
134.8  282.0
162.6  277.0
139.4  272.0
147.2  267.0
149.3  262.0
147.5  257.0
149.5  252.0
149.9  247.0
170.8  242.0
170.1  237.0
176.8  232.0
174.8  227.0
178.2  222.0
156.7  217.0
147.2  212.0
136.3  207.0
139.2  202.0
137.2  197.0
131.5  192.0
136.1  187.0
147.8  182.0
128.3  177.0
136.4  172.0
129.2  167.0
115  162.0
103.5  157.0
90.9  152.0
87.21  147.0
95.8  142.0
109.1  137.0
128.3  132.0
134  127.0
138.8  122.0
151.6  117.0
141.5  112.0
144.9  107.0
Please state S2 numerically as 0.67 kPa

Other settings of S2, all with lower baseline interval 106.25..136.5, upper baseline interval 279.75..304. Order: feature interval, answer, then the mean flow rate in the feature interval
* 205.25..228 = -3.0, 158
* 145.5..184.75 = 5.8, 118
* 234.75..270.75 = -3.5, 154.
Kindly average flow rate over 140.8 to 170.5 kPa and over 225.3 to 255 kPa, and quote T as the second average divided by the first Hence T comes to 1.6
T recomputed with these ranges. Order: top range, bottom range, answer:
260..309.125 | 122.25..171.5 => 1.28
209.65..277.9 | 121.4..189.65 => 1.33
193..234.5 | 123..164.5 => 1.42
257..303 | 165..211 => 1.07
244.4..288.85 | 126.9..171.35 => 1.33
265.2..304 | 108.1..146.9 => 1.14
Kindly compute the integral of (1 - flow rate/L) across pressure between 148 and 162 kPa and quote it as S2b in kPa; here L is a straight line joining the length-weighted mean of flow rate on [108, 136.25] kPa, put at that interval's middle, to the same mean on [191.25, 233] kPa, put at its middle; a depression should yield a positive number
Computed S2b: 4.3 kPa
